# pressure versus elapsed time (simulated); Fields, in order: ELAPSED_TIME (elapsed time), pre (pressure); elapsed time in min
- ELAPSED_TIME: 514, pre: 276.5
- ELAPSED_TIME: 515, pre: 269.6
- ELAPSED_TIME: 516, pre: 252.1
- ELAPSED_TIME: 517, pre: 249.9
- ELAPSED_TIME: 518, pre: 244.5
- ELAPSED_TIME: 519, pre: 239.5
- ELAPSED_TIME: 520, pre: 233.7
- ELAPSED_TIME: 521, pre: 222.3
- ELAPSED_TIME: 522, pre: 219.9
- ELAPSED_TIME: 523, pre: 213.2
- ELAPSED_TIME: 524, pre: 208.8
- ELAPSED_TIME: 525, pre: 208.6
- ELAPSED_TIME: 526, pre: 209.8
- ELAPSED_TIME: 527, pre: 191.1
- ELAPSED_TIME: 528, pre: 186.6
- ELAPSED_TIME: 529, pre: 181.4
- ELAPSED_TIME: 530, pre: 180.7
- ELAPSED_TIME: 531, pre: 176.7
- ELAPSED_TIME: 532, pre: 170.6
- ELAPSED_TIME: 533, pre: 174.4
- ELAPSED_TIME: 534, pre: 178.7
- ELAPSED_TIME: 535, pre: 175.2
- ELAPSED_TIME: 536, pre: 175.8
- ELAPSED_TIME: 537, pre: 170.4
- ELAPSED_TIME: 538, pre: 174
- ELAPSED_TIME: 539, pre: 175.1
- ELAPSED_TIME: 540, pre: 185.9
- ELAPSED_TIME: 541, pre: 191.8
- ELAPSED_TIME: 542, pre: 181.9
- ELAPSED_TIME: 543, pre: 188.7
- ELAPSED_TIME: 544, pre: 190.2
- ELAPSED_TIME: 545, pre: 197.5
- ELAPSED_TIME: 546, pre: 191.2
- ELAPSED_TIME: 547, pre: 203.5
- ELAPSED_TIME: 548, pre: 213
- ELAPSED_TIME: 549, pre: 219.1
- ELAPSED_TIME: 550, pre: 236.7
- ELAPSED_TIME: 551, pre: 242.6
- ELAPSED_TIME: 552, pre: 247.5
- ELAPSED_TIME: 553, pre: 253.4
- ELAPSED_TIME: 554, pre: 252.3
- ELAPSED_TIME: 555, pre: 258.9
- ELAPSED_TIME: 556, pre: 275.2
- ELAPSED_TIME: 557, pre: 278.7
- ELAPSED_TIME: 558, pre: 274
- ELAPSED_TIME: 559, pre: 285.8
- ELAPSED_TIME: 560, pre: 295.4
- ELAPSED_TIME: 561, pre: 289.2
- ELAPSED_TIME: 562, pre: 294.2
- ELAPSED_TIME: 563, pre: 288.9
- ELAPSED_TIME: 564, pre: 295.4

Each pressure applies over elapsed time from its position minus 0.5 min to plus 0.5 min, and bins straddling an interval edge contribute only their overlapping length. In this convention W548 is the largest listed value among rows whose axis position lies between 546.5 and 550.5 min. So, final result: 236.7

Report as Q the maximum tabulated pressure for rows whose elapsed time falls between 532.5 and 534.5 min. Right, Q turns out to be 178.7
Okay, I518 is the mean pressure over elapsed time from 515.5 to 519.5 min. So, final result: 246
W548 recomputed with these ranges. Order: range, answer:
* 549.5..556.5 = 275.2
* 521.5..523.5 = 219.9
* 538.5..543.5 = 191.8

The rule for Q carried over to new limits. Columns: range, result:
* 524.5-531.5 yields 209.8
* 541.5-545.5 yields 197.5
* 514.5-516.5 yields 269.6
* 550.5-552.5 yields 247.5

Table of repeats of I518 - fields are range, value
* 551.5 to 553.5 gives 250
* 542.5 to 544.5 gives 189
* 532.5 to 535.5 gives 176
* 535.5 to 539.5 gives 174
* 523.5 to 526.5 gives 209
